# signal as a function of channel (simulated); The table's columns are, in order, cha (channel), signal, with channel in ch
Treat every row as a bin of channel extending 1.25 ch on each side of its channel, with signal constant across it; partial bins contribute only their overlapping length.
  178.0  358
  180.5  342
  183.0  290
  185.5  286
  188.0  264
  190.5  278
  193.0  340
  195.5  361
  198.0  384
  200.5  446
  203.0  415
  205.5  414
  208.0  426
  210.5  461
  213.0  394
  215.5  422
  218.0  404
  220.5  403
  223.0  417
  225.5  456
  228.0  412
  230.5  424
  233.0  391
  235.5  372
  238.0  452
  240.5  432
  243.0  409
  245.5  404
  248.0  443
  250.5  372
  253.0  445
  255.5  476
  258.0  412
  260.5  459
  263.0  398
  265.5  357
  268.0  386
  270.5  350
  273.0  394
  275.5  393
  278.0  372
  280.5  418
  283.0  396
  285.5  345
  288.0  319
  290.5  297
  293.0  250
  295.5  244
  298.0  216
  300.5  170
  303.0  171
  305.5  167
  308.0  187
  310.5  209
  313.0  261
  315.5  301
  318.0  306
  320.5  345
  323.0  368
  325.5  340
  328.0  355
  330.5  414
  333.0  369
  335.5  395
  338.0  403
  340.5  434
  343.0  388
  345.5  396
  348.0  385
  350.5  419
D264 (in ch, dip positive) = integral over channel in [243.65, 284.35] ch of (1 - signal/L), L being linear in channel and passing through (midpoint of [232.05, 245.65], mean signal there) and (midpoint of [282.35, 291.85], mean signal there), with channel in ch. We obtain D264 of -3.70 ch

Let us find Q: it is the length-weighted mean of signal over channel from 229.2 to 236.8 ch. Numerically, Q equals 396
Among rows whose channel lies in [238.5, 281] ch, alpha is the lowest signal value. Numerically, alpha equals 350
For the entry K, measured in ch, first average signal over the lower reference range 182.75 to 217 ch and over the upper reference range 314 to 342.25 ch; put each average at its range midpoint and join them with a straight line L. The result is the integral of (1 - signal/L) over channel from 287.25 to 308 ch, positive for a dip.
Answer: 8.1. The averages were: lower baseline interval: 373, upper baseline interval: 366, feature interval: 225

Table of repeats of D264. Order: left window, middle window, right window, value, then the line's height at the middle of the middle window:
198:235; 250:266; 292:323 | -4.0 ch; 337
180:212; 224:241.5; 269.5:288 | -2.4 ch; 369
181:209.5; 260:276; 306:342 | -2.1 ch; 342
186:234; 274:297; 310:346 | 2.0 ch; 369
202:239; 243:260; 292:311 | -4.7 ch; 334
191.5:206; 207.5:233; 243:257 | -1.0 ch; 405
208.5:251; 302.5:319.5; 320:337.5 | 6.6 ch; 380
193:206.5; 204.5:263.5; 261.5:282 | -4.5 ch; 392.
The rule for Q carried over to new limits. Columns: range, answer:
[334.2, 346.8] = 403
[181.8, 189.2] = 280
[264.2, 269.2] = 372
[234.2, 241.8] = 418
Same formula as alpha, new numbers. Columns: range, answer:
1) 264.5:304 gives 170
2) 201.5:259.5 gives 372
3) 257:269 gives 357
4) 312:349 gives 261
